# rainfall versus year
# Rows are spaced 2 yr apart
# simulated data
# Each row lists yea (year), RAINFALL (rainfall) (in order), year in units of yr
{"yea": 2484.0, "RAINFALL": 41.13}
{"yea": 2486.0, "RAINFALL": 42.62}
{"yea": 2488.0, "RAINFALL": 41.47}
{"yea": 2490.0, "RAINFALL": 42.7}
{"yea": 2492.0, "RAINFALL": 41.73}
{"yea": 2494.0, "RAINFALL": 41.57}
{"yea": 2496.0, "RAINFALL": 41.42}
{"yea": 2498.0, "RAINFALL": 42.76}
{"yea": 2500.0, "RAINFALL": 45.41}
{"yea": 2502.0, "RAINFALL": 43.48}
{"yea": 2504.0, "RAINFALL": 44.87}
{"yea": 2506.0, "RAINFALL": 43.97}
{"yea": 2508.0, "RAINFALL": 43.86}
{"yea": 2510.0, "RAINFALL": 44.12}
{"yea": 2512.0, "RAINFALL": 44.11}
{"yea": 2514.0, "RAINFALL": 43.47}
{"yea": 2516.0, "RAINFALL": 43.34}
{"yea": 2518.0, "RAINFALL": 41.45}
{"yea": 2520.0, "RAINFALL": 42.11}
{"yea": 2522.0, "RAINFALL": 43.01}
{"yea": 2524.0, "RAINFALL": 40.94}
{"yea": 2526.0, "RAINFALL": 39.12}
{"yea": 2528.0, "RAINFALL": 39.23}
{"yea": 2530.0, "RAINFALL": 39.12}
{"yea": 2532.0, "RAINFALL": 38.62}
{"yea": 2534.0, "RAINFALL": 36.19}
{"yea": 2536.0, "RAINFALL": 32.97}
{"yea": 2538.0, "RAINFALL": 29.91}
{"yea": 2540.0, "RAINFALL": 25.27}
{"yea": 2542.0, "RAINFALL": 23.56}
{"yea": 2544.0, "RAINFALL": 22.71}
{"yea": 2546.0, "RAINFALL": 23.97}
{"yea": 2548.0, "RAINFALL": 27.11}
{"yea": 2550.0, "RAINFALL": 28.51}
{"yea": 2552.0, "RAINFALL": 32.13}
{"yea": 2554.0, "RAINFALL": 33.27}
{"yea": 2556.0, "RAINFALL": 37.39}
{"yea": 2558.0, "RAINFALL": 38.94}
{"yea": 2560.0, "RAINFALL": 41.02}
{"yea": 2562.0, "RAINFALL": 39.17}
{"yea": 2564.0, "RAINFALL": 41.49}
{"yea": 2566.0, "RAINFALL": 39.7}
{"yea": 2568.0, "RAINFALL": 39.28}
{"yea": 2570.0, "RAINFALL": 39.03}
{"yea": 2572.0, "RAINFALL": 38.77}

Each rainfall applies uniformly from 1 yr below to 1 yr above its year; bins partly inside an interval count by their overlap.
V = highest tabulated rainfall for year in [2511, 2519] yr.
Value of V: 44.11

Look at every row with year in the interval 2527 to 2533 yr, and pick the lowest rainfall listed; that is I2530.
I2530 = 38.62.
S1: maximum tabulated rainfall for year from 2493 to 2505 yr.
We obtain 45.41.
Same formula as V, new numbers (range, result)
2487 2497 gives 42.7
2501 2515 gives 44.87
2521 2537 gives 43.01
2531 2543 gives 38.62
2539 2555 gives 33.27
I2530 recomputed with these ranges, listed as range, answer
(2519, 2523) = 42.11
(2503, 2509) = 43.86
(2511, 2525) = 40.94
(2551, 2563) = 32.13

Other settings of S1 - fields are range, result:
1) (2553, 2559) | 38.94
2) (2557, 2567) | 41.49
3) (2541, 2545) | 23.56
